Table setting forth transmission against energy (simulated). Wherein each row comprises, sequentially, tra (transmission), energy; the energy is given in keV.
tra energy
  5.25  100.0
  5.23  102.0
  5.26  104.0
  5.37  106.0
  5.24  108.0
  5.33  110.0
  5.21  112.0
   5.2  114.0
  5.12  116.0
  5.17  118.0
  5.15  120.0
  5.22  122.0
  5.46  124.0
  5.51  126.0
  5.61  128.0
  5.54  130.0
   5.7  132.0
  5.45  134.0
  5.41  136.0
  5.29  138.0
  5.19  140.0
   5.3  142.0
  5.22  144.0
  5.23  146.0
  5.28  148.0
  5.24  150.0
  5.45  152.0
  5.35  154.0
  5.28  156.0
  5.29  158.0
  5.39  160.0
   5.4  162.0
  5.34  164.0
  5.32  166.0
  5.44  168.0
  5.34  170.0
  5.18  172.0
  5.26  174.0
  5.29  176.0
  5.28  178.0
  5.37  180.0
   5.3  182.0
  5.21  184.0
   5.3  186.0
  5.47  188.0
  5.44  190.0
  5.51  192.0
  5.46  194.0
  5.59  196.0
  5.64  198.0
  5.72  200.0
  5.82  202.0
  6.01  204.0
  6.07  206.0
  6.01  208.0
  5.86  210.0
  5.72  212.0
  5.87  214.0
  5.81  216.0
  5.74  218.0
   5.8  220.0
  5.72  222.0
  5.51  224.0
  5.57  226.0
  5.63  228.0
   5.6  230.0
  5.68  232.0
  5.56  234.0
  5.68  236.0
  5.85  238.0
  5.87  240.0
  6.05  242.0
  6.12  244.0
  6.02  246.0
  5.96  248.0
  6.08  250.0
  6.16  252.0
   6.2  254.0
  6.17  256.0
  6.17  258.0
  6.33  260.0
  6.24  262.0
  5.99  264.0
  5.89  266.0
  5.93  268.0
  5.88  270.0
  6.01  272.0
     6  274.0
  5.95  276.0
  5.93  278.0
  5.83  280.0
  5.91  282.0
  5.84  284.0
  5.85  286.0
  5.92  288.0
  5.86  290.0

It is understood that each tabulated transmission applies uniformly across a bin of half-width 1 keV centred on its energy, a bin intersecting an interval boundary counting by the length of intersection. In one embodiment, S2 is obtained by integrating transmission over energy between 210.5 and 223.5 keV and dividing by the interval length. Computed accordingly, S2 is 5.77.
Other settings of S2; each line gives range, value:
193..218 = 5.8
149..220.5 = 5.51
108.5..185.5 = 5.32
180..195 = 5.38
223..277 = 5.93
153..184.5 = 5.32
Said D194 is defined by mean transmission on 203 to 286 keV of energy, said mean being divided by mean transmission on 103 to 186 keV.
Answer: 1.11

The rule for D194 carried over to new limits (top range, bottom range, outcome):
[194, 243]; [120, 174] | 1.08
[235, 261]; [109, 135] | 1.13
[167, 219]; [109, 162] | 1.04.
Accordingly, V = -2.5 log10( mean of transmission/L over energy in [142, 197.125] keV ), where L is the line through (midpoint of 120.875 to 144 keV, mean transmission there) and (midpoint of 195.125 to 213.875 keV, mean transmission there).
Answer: 0.057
